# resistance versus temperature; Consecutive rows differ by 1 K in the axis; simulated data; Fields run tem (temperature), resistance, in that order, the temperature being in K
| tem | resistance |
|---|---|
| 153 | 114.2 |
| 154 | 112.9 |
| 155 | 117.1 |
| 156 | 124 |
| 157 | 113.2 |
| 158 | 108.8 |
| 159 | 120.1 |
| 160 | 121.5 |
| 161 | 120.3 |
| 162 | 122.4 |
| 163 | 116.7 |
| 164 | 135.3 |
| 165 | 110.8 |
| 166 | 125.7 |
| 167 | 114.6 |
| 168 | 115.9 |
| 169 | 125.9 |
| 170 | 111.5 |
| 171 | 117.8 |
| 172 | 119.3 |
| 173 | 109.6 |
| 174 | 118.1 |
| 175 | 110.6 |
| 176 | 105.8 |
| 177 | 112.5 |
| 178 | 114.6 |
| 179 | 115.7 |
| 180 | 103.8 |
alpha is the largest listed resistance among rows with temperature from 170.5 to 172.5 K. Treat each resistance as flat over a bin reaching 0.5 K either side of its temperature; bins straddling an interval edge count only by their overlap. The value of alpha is 119.3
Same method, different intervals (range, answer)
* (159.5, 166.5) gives 135.3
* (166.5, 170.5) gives 125.9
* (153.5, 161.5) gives 124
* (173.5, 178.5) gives 118.1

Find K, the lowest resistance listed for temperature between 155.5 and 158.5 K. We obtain 108.8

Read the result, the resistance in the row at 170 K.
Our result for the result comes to 111.5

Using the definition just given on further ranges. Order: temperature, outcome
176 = 105.8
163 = 116.7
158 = 108.8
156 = 124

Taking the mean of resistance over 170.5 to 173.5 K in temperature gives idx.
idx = 116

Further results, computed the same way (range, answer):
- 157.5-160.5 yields 117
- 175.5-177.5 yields 109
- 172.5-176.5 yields 111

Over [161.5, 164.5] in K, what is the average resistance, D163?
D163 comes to 125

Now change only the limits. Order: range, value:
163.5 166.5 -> 124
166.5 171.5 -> 117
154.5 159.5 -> 117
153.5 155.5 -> 115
